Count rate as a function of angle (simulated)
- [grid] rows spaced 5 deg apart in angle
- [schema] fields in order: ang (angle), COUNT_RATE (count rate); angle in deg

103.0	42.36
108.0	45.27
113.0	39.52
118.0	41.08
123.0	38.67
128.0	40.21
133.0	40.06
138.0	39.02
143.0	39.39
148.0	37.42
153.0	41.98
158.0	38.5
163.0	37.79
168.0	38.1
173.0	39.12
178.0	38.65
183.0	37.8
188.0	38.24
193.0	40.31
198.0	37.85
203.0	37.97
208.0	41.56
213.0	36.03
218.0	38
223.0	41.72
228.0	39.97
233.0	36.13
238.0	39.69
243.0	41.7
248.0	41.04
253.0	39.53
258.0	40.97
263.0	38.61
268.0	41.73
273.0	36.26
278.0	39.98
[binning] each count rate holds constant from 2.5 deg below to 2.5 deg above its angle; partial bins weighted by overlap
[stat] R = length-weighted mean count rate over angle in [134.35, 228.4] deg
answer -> 38.9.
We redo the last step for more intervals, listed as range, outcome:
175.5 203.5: 38.5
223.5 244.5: 39.5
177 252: 39.1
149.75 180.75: 39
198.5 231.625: 39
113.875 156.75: 39.7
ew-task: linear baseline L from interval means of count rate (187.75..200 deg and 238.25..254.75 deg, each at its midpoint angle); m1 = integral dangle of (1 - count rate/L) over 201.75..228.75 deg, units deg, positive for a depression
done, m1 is 0.3 deg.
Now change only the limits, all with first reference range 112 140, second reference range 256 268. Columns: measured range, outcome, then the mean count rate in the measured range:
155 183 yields 1.03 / 38.4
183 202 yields 0.65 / 38.6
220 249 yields 0.09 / 40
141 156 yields 0.10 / 39.6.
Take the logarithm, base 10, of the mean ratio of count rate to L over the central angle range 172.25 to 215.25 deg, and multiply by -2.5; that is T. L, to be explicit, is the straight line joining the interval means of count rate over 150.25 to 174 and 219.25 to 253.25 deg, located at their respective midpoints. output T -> 0.02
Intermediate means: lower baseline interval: 39.1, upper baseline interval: 39.9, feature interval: 38.6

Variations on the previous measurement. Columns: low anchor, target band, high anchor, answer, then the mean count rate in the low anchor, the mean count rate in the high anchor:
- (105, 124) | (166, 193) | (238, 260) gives 0.067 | 41.4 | 40.7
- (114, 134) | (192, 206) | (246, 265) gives 0.038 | 40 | 40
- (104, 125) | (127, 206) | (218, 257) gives 0.049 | 41.3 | 39.9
